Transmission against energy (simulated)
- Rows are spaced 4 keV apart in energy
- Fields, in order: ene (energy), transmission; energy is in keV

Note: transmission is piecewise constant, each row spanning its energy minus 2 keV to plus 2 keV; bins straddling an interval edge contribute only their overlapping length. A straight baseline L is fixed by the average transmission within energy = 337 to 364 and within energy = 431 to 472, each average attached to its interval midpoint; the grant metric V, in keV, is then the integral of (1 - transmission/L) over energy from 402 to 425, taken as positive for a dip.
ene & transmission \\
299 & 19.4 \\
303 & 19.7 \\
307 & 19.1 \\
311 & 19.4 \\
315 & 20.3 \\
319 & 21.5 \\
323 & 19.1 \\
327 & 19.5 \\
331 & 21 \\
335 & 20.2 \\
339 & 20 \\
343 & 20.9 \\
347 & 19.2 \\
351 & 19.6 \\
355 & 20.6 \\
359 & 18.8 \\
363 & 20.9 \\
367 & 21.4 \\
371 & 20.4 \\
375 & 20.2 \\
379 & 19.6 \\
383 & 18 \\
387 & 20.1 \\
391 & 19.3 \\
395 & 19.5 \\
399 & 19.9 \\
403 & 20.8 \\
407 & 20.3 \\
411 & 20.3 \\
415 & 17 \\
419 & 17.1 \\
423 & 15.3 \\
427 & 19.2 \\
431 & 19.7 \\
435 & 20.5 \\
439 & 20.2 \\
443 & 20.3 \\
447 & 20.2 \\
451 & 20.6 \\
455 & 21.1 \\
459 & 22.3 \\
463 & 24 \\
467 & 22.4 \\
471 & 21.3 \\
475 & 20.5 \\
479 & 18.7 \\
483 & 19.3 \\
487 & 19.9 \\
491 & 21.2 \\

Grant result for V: 2.6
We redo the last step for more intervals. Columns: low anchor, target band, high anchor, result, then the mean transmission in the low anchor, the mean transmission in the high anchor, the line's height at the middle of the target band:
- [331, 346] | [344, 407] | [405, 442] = -0.63 keV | 20.4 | 18.9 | 19.7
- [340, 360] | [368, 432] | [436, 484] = 3.63 keV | 19.9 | 20.9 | 20.4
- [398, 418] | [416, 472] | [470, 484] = -1.41 keV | 19.5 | 19.9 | 19.7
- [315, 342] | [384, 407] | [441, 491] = 0.78 keV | 20.2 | 20.9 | 20.6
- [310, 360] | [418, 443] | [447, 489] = 2.24 keV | 20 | 21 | 20.7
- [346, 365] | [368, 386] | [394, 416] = 0.12 keV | 19.9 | 19.8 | 19.8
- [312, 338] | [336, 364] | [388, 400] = 0.02 keV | 20.2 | 19.6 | 20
